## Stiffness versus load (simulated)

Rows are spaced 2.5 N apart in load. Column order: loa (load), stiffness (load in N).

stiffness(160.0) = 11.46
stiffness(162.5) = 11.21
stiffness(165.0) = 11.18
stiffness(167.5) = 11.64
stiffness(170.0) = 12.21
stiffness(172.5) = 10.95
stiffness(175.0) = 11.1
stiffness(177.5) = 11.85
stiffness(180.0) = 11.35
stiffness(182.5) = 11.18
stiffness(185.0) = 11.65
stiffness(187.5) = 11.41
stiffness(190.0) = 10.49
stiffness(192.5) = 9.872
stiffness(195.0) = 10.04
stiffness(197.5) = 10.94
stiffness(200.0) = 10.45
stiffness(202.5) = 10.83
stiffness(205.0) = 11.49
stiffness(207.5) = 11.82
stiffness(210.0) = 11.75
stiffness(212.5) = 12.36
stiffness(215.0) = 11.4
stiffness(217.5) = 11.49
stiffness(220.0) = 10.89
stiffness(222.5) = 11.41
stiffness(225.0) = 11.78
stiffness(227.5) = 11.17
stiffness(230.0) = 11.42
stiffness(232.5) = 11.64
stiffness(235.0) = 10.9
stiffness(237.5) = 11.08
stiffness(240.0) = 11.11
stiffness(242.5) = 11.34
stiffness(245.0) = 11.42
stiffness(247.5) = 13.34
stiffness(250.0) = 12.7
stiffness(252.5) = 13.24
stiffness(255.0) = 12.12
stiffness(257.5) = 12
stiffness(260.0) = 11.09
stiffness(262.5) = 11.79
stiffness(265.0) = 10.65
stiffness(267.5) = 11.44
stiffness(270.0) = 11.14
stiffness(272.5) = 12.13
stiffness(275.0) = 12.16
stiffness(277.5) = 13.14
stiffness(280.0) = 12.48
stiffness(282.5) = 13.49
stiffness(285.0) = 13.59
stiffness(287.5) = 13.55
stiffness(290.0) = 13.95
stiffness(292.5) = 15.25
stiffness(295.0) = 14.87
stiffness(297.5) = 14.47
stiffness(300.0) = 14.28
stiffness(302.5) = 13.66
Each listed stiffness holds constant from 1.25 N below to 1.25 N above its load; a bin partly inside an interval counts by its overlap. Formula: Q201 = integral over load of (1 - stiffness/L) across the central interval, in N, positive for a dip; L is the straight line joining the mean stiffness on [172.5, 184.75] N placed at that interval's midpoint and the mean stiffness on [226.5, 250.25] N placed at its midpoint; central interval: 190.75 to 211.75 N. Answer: 0.9 N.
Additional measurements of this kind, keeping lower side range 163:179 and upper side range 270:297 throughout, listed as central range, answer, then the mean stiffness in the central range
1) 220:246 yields 2.53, 11.3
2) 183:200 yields 1.56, 10.7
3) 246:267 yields 1.35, 12.1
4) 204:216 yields 0.35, 11.8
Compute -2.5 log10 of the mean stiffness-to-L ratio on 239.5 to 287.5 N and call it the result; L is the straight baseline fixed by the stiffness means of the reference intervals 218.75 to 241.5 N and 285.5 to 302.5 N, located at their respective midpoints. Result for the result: 0.06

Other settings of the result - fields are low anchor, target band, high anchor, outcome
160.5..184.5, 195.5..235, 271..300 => 0.08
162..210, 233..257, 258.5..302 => 0.03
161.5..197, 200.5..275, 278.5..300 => 0.09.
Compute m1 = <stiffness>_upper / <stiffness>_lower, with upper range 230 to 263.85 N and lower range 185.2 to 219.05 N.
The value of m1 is 1.06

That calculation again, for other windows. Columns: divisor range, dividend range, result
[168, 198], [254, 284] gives 1.08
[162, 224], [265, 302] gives 1.17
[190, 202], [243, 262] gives 1.18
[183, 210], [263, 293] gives 1.16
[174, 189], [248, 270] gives 1.04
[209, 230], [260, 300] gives 1.12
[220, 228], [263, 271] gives 0.98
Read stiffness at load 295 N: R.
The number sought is 14.87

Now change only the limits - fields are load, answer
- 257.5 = 12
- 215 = 11.4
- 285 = 13.59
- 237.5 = 11.08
